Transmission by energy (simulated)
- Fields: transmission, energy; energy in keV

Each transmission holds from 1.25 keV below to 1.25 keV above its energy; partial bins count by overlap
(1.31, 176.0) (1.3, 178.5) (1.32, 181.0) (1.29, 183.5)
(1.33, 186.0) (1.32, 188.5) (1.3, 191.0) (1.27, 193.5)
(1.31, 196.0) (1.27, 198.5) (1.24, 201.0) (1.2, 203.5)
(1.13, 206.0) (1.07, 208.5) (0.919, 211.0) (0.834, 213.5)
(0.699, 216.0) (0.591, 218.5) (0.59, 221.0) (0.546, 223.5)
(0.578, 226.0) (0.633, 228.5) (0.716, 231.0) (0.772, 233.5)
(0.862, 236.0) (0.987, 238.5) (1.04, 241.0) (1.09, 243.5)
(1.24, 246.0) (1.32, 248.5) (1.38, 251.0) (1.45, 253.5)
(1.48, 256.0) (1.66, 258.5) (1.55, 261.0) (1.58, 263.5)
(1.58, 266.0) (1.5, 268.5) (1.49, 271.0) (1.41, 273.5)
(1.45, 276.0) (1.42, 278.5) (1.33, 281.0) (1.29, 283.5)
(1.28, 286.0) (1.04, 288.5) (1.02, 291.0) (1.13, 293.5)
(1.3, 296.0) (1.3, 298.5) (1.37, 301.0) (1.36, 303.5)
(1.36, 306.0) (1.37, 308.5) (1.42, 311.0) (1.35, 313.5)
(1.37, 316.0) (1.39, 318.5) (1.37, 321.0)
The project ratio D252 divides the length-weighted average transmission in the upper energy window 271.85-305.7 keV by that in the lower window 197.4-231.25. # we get 1.50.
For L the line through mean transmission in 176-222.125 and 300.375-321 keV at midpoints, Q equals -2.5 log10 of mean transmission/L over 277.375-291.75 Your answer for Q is 0.07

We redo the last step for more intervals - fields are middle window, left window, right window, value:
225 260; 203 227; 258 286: 0.05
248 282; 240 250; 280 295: -0.24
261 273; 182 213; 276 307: -0.21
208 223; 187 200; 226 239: 0.30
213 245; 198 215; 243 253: 0.48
